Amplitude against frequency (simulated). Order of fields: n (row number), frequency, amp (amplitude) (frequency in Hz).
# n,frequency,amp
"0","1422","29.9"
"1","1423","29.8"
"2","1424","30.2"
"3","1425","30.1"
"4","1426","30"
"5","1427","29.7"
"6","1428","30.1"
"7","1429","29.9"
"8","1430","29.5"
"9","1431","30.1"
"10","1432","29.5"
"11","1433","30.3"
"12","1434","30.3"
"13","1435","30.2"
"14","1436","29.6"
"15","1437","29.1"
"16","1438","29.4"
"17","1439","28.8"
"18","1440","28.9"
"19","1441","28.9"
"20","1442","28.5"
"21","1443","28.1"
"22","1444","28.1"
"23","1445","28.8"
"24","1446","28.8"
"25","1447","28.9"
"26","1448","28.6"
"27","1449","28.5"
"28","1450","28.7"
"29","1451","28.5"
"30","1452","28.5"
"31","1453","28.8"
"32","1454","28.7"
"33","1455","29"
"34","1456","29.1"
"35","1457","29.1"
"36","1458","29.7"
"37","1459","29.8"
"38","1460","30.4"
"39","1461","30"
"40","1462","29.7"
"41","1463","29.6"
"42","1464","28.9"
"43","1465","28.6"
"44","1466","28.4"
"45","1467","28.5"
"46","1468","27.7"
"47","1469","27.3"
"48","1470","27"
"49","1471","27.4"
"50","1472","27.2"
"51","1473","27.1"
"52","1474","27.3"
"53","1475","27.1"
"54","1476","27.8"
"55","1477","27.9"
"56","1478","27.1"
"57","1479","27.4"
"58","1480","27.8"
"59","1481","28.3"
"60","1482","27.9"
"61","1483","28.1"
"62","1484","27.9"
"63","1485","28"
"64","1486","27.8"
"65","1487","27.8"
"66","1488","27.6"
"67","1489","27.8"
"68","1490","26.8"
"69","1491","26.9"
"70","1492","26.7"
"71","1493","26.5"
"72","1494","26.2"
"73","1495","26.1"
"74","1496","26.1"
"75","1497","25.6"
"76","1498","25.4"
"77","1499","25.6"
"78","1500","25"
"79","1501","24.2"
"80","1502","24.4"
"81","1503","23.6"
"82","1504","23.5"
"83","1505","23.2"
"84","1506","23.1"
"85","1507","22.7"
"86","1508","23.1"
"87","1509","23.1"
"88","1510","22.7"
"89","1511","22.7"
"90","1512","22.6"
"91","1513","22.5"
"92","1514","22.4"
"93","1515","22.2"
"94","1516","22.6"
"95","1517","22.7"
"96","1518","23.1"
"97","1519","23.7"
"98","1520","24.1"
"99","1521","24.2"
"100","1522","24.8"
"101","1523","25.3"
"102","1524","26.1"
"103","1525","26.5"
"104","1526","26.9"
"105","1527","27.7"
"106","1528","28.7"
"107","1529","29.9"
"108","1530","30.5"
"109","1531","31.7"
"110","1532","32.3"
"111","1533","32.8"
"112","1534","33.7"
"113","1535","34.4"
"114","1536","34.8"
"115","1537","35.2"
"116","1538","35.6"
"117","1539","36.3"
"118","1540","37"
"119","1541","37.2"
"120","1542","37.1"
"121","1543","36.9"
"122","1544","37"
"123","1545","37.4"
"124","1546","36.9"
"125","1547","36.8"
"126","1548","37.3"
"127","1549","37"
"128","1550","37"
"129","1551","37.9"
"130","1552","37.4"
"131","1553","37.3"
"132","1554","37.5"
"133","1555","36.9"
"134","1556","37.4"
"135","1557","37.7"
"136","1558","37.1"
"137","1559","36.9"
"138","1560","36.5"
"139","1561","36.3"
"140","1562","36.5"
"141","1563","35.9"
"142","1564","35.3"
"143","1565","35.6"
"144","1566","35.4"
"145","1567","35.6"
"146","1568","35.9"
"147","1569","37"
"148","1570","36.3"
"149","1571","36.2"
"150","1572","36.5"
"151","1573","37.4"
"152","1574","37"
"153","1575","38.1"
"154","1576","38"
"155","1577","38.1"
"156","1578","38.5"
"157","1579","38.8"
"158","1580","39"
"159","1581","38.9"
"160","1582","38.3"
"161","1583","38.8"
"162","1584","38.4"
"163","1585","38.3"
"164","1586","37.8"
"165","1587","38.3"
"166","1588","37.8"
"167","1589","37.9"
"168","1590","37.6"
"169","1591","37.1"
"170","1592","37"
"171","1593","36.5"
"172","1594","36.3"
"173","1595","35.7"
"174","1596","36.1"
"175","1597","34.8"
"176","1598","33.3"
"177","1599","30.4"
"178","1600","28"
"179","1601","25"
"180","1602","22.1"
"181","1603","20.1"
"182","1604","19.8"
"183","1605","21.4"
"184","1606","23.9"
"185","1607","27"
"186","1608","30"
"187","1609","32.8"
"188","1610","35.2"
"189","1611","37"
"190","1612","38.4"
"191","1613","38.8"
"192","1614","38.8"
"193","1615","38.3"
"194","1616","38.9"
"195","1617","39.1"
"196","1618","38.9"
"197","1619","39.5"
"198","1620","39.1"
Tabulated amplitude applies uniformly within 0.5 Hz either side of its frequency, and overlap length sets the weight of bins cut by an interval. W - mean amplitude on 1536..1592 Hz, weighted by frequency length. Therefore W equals 37.1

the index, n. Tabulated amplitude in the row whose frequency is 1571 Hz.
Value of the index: 36.2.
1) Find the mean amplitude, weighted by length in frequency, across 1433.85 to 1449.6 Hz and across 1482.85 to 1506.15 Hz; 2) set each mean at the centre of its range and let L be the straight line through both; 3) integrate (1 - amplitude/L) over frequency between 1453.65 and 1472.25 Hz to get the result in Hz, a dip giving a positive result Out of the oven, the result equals -0.7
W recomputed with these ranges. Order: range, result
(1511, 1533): 25.8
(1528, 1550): 35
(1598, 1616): 30.2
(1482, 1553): 28.7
